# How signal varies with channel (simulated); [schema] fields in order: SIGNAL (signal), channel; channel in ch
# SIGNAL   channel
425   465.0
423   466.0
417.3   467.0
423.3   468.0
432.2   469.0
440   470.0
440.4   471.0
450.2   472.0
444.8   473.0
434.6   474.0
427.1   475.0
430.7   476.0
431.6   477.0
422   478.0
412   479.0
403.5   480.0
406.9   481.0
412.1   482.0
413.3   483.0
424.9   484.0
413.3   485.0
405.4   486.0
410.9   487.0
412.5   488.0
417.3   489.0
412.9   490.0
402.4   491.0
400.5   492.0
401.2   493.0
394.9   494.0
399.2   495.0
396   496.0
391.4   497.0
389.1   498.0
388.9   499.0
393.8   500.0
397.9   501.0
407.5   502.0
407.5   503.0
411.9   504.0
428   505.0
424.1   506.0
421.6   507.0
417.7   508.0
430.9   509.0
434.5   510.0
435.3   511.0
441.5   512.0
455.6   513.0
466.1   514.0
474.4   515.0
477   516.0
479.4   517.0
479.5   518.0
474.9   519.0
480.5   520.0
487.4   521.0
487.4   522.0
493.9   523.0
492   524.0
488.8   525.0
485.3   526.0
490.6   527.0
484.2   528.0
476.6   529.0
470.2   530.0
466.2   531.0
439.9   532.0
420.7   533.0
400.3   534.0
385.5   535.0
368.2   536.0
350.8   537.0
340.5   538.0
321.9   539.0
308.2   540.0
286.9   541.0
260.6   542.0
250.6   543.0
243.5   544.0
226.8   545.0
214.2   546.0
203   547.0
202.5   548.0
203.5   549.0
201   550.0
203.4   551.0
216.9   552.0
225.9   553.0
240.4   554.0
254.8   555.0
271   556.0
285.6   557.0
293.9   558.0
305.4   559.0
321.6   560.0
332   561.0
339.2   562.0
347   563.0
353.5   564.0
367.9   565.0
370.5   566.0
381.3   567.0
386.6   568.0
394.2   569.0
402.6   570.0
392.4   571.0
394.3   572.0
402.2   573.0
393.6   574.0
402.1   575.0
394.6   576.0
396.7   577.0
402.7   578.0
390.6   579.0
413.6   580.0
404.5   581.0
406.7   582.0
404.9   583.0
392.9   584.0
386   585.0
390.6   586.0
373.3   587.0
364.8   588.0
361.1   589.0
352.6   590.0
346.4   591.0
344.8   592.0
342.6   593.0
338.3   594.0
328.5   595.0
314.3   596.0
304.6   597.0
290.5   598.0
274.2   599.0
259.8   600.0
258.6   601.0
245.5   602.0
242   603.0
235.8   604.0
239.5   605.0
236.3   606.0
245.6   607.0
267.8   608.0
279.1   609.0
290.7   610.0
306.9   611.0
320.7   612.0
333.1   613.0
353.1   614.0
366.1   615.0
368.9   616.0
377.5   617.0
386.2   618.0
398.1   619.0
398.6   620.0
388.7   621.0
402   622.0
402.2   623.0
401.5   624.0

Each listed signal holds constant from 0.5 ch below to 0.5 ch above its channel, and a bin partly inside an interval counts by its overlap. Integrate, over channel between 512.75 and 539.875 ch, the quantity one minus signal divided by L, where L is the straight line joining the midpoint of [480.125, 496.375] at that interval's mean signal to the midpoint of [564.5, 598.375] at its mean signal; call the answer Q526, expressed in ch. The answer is -3.6 ch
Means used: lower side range 408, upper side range 375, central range 448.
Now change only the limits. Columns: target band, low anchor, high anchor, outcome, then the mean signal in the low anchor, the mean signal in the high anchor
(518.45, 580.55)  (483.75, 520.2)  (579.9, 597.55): 5.3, 424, 364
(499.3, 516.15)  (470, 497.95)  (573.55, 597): -1.0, 415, 374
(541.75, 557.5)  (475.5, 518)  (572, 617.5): 6.0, 420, 337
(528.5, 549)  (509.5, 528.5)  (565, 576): 5.3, 474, 391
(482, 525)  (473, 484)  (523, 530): 2.3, 421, 486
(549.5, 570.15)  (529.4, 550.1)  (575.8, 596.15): 2.1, 316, 375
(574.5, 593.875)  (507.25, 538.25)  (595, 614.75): -3.4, 451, 281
